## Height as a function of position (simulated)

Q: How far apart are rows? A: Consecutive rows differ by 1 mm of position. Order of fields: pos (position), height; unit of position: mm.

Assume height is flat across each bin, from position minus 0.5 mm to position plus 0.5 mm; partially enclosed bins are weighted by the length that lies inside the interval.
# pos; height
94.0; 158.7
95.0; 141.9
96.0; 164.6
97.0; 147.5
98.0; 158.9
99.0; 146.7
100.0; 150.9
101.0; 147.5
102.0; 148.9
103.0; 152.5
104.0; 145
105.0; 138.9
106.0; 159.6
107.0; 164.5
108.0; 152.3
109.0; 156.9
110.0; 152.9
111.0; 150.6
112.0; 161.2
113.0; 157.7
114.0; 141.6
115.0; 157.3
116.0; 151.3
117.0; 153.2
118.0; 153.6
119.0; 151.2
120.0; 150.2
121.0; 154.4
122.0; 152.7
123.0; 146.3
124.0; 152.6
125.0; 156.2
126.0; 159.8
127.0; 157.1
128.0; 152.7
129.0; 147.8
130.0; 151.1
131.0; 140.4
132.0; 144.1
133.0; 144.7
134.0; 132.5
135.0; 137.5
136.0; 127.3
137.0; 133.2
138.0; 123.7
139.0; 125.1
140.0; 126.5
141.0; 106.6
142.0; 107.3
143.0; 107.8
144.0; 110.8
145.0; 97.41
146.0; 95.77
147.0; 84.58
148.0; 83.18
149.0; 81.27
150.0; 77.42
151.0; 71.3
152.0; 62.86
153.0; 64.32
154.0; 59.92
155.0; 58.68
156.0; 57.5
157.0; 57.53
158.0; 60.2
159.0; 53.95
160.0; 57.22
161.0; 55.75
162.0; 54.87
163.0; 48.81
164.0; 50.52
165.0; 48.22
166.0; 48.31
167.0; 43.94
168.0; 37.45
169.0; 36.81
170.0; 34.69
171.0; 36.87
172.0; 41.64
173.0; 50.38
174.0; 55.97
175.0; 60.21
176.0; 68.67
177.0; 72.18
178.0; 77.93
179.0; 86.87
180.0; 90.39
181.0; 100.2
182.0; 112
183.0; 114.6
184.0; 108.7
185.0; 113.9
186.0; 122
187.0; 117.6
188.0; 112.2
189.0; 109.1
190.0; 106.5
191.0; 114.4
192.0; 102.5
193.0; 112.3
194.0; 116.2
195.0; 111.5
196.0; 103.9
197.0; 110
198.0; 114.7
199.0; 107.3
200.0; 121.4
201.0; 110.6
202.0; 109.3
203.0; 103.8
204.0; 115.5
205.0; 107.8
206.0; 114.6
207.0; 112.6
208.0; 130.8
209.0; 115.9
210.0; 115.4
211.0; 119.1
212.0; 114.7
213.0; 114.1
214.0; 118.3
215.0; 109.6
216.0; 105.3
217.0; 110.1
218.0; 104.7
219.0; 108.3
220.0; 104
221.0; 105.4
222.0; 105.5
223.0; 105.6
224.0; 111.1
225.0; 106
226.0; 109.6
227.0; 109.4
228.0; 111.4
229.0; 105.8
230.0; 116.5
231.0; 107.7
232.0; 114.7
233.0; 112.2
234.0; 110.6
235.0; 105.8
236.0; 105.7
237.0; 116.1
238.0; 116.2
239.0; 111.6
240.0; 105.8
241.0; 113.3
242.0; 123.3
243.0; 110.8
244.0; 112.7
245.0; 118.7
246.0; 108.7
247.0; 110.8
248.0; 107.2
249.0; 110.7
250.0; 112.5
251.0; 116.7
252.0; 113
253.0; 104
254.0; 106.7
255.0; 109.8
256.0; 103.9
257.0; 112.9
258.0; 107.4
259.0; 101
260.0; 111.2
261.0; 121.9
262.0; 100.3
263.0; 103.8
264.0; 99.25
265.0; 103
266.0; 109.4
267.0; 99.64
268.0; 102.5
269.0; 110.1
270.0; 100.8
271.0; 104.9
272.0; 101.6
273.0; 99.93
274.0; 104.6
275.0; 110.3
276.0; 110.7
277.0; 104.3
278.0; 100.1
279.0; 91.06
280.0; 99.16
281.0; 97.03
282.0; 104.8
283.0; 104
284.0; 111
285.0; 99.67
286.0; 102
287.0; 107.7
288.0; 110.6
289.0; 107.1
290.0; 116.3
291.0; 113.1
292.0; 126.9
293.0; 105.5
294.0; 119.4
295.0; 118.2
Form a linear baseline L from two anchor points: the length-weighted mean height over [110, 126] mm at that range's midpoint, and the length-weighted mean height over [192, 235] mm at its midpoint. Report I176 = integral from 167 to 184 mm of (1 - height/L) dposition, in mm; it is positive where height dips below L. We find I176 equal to 7.9 mm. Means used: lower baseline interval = 153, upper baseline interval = 111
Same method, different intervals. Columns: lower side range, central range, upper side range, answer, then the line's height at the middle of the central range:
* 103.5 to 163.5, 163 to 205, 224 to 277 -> 9.82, 115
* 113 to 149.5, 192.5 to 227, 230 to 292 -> 1.99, 118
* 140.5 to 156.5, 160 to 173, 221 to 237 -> 6.32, 88.8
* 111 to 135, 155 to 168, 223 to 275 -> 8.03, 138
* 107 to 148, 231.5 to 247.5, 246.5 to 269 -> -0.04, 112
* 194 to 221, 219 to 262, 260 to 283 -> -0.98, 108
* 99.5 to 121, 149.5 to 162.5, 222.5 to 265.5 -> 7.26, 138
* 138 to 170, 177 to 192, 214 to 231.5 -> -2.81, 88.2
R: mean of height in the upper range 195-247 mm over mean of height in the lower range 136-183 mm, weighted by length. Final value 1.50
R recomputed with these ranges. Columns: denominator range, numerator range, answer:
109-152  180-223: 0.84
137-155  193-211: 1.21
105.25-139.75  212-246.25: 0.74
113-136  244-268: 0.73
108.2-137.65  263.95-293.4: 0.71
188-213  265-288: 0.92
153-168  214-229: 2.01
